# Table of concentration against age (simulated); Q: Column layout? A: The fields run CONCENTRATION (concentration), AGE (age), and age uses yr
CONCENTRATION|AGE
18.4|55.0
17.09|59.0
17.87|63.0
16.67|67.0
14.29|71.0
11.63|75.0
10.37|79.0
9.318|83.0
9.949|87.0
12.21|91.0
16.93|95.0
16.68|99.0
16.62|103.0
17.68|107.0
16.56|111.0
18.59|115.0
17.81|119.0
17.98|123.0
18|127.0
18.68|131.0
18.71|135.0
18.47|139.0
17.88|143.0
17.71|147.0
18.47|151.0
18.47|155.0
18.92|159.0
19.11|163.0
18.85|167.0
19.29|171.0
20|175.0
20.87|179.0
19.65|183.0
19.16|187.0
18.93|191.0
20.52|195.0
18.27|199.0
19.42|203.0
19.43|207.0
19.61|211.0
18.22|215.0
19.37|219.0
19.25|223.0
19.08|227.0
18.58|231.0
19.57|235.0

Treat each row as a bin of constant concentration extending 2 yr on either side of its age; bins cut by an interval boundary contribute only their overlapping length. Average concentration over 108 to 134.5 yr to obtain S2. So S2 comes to 18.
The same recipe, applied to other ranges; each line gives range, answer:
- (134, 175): 18.7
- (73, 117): 14.2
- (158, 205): 19.4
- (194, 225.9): 19.2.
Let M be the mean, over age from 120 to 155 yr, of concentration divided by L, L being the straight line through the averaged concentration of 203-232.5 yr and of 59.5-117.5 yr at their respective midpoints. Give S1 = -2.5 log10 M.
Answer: -0.12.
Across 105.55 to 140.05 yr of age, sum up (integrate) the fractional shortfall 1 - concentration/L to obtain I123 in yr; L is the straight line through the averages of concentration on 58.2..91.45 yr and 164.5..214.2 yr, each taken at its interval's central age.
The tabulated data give -4.9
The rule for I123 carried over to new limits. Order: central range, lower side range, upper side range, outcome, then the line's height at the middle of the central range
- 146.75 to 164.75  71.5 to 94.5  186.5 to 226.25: -3.0 yr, 16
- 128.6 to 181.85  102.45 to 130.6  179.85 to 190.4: -0.4 yr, 18.7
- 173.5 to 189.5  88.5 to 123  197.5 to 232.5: -1.4 yr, 18.3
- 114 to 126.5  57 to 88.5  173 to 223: -1.9 yr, 15.7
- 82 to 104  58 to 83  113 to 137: 3.1 yr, 15.8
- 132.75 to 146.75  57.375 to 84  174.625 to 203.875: -0.8 yr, 17.3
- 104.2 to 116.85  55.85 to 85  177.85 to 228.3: -1.5 yr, 15.7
